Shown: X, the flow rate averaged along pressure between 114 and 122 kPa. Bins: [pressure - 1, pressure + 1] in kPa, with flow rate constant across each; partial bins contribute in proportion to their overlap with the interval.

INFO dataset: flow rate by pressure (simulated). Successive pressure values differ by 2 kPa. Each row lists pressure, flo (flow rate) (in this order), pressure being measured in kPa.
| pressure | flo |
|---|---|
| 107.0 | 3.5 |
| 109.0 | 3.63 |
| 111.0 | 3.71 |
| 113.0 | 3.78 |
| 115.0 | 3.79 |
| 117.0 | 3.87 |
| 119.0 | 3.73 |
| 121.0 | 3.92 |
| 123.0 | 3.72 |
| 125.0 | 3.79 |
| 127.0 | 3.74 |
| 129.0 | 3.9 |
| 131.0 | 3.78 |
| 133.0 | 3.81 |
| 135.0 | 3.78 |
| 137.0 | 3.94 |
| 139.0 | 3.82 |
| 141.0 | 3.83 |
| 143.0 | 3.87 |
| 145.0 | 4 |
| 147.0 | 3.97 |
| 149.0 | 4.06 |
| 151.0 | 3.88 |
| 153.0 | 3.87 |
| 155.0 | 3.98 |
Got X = 3.83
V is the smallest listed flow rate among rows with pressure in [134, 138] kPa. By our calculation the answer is 3.78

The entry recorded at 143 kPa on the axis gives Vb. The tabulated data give 3.87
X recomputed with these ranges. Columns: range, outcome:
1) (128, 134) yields 3.83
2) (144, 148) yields 3.99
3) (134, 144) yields 3.85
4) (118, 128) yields 3.78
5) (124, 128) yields 3.77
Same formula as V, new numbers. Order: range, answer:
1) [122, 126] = 3.72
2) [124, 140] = 3.74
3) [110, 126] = 3.71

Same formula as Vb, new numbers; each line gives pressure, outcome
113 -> 3.78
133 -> 3.81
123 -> 3.72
